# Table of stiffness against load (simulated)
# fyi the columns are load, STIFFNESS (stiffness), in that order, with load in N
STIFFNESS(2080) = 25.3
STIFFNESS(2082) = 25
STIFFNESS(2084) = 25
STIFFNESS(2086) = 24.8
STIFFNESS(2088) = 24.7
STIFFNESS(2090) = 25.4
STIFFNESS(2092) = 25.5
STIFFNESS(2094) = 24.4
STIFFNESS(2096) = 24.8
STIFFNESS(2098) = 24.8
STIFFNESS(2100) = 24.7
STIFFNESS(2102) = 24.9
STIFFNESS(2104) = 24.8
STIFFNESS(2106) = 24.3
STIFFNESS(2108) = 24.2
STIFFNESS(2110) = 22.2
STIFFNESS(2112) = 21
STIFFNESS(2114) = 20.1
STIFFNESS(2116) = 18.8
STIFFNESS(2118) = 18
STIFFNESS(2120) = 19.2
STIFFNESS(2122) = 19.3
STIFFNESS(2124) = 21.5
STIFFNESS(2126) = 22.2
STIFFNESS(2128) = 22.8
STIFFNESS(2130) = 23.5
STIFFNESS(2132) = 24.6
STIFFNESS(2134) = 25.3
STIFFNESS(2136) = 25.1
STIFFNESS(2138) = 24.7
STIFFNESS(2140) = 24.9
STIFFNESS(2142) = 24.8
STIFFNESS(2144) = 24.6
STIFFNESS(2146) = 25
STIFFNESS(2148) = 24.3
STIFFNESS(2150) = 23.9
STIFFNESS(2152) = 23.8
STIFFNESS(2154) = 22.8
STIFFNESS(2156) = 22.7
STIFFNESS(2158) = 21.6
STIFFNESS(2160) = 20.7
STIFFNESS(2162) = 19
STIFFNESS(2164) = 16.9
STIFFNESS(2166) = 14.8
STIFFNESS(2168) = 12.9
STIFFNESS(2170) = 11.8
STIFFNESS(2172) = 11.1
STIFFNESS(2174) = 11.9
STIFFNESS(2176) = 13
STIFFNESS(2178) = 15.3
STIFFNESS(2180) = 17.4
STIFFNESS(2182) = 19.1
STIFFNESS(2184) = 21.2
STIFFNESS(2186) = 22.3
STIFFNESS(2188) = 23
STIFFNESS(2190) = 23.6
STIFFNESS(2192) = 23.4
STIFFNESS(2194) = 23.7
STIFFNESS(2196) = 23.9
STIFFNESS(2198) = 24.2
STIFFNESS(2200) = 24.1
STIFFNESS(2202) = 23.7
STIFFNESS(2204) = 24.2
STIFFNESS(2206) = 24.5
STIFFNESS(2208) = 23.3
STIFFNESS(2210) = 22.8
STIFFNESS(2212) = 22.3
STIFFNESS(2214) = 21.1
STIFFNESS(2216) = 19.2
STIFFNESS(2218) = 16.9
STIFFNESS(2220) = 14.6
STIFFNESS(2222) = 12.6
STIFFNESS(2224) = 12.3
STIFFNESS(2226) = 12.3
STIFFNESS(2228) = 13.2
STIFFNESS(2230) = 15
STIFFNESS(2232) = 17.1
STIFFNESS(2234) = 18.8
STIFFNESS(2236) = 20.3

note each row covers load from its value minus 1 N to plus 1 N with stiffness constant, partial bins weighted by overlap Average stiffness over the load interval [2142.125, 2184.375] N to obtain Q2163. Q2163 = 18.8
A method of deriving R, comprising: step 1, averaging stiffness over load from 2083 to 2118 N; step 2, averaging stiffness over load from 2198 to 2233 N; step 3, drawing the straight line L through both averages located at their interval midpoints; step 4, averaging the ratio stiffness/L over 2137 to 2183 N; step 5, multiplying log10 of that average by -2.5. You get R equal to 0.099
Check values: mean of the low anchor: 23.6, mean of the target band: 19.4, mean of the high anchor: 18.9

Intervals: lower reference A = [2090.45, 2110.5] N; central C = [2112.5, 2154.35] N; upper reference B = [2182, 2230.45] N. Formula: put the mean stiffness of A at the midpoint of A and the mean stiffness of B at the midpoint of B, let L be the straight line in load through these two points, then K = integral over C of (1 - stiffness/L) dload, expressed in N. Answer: 0.7 N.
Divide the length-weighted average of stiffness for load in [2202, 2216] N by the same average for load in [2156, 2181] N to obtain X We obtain 1.44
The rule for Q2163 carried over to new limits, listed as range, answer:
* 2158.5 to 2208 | 19.5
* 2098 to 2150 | 23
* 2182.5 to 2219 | 22.6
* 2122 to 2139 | 23.5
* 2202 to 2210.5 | 23.8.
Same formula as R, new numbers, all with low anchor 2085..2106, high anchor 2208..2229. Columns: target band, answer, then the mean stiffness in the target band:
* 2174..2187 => 0.11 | 17.6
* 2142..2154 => -0.13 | 24.2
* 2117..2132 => 0.09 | 21.2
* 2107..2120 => 0.15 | 20.6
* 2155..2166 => 0.06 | 19.7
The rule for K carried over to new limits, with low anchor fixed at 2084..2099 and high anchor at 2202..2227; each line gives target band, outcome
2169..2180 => 4.1 N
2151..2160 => -0.3 N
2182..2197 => -1.9 N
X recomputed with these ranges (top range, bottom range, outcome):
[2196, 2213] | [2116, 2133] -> 1.11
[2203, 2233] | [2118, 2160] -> 0.78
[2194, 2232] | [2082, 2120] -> 0.83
